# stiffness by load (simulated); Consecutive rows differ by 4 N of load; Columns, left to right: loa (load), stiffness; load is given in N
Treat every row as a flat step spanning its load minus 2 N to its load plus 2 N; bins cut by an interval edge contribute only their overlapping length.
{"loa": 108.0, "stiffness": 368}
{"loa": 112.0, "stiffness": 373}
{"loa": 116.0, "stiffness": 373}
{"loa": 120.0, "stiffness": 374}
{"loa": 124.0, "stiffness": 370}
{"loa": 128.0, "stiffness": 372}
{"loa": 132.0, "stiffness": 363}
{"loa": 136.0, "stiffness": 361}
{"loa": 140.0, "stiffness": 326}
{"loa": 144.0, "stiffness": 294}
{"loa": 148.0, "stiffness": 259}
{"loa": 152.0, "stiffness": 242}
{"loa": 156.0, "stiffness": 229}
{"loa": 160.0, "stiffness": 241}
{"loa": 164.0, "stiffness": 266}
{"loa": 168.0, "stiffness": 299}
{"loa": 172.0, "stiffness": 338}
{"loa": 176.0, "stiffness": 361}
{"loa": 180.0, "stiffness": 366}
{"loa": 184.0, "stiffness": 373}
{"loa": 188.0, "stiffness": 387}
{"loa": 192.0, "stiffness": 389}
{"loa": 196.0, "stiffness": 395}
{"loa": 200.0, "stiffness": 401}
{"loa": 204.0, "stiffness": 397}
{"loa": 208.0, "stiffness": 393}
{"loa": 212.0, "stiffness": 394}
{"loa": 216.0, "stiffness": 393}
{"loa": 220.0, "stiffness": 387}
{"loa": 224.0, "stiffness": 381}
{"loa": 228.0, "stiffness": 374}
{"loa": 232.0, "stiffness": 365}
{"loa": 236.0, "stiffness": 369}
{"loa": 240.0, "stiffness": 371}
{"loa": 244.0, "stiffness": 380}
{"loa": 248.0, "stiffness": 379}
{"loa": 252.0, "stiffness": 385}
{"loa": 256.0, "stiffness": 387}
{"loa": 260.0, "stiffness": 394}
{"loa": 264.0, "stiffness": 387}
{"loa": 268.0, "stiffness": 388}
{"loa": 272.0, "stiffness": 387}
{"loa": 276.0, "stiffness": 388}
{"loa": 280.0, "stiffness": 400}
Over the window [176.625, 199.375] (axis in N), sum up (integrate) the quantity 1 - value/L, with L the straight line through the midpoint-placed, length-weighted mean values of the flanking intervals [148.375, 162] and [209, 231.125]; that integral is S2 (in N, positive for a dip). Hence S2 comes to -5.0 N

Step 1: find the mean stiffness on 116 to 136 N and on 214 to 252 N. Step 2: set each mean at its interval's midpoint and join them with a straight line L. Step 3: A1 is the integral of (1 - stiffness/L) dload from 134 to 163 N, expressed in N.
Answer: 7.2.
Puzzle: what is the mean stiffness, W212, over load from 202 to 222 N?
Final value 393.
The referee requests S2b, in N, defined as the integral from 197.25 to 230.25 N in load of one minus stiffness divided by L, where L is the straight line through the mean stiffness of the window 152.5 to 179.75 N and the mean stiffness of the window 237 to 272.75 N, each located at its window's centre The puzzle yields -4.8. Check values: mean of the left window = 291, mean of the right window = 384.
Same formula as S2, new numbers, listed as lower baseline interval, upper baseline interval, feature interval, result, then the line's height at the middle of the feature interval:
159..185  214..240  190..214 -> -2.9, 352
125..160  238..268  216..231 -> -0.8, 362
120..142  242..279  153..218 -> 3.8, 371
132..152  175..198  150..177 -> 5.1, 343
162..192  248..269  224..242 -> 0.1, 374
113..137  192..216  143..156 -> 4.1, 377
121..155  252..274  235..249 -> 0.1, 377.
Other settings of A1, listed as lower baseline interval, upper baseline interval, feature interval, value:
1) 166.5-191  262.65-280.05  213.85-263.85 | -0.4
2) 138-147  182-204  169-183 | 0.3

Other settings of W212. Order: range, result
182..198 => 386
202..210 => 395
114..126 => 372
